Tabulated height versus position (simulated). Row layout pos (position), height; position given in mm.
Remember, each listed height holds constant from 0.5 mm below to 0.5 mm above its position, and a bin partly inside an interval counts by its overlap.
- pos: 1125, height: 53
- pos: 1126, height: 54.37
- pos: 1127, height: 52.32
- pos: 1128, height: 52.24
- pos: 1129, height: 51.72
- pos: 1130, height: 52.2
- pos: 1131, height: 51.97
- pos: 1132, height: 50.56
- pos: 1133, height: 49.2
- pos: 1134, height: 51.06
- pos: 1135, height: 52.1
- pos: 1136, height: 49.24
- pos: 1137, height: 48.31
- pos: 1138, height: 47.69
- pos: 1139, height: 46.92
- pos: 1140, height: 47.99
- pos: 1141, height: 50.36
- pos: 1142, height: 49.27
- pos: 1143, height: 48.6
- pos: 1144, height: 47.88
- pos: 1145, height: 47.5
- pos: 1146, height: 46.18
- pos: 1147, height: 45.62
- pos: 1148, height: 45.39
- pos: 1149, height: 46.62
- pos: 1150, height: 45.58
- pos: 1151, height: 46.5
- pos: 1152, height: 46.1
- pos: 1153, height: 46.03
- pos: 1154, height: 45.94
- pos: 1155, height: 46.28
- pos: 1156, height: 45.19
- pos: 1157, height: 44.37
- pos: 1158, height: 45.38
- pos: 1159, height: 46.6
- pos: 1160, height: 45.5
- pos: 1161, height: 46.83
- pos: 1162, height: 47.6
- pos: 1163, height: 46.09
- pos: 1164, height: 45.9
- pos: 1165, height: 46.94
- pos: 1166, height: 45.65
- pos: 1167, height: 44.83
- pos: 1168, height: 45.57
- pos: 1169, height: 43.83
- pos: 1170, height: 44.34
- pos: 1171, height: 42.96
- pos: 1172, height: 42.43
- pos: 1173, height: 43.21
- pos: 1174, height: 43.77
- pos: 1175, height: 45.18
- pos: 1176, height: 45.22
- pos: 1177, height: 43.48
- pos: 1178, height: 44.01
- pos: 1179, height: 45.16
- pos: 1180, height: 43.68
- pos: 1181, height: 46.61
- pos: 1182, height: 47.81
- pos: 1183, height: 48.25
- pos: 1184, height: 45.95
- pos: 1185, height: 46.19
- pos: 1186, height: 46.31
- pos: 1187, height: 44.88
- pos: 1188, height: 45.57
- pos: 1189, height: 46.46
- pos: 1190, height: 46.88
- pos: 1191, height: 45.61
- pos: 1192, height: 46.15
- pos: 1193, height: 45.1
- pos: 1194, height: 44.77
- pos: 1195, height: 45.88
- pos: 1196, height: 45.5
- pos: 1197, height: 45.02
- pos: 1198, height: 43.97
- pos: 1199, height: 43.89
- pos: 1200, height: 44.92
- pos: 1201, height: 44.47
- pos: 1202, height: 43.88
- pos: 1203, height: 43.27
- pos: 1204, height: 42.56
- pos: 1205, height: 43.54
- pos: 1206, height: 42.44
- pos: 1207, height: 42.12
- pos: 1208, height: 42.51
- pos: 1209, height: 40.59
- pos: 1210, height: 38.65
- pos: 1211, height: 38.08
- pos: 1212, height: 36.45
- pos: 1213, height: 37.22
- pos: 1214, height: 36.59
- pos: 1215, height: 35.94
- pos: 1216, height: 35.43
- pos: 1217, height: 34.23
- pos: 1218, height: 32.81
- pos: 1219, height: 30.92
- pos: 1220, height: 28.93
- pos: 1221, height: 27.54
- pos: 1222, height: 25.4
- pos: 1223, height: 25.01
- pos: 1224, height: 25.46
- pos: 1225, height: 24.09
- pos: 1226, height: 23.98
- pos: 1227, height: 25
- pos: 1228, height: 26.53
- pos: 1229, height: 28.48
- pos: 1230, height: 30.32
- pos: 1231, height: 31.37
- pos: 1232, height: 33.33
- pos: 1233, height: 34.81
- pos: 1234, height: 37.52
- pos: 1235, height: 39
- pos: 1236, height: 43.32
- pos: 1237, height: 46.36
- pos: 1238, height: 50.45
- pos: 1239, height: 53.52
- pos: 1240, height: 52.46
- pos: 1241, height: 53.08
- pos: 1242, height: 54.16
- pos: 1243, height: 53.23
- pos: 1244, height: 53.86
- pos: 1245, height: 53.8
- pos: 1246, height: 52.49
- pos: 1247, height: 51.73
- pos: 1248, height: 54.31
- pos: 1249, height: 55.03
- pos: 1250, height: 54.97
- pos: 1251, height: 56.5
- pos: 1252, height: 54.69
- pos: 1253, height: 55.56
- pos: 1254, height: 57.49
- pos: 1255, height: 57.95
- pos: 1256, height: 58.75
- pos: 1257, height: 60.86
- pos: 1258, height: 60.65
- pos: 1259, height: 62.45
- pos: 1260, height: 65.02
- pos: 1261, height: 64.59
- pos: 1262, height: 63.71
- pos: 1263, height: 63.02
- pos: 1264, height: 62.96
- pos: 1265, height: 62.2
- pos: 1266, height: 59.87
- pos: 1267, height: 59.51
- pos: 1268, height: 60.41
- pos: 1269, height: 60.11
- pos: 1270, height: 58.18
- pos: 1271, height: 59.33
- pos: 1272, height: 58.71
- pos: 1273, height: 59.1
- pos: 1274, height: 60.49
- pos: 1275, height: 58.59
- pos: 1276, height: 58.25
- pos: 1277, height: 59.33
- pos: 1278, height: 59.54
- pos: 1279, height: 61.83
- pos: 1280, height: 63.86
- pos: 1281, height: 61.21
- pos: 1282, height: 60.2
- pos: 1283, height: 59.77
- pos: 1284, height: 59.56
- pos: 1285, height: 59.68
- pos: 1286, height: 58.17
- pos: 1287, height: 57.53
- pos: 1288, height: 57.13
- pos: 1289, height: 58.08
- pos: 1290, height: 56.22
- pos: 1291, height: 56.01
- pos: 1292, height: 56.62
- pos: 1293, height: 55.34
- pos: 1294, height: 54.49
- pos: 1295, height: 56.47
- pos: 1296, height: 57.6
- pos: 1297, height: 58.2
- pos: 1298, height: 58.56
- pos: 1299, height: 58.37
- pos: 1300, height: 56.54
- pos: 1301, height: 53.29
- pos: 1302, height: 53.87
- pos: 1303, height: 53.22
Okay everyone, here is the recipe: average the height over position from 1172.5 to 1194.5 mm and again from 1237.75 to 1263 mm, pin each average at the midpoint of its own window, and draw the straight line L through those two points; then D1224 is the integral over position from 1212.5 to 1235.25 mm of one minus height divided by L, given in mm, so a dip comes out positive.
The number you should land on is 9.3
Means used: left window 45.5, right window 56.6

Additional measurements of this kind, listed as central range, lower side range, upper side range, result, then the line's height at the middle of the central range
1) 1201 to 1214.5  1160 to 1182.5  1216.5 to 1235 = -2.4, 34.6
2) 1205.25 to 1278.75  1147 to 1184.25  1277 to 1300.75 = 8.9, 53.4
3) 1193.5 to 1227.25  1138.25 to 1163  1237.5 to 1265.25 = 9.9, 52.8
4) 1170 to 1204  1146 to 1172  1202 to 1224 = -3.7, 40.7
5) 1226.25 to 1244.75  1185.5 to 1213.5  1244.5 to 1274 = 4.0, 52.7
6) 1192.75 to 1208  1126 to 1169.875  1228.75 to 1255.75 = 1.3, 48.1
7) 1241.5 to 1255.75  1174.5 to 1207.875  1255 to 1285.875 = 0.4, 56.3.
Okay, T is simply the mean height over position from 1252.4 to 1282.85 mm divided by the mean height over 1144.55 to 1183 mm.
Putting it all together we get 1.33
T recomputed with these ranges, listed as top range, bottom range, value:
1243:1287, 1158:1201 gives 1.30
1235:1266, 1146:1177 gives 1.24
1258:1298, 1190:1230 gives 1.60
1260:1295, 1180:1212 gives 1.34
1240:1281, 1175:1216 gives 1.34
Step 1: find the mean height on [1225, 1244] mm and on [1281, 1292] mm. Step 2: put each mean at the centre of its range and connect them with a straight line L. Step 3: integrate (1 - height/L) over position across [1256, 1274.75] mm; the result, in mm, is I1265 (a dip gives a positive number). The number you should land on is -3.9 mm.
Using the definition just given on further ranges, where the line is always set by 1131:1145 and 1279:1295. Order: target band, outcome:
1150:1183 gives 3.6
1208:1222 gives 5.0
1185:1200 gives 2.0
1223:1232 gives 4.5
